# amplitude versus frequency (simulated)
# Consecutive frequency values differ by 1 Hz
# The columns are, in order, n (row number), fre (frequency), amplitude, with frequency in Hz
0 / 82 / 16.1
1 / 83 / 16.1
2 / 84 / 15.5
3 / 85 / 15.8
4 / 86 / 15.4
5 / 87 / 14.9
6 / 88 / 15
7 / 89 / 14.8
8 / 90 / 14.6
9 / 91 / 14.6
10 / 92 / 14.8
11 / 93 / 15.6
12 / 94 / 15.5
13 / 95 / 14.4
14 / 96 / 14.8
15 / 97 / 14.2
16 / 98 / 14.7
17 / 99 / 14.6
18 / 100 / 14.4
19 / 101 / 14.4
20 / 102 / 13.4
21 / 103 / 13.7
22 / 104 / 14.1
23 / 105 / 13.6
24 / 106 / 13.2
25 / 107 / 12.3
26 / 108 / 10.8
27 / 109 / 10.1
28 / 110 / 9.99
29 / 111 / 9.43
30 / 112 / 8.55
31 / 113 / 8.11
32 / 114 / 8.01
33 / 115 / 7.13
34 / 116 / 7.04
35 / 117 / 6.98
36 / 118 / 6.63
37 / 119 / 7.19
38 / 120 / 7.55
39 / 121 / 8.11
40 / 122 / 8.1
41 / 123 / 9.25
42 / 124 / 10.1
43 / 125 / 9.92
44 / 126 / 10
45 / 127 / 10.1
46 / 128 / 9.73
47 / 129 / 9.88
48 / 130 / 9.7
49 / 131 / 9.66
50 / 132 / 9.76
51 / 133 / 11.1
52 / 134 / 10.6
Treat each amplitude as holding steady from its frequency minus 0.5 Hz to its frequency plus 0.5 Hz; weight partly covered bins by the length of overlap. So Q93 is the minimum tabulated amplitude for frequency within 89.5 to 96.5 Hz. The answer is 14.4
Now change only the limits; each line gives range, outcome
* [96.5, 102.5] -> 13.4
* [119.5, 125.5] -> 7.55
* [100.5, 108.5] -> 10.8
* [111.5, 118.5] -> 6.63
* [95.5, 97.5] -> 14.2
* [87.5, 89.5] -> 14.8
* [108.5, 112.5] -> 8.55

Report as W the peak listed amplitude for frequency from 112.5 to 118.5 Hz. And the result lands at 8.11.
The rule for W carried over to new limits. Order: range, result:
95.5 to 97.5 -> 14.8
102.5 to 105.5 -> 14.1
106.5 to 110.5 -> 12.3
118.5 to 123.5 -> 9.25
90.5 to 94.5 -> 15.6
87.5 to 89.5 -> 15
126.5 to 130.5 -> 10.1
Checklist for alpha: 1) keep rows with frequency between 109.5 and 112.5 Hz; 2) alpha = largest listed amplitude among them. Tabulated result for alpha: 9.99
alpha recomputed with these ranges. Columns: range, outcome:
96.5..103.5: 14.7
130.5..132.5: 9.76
